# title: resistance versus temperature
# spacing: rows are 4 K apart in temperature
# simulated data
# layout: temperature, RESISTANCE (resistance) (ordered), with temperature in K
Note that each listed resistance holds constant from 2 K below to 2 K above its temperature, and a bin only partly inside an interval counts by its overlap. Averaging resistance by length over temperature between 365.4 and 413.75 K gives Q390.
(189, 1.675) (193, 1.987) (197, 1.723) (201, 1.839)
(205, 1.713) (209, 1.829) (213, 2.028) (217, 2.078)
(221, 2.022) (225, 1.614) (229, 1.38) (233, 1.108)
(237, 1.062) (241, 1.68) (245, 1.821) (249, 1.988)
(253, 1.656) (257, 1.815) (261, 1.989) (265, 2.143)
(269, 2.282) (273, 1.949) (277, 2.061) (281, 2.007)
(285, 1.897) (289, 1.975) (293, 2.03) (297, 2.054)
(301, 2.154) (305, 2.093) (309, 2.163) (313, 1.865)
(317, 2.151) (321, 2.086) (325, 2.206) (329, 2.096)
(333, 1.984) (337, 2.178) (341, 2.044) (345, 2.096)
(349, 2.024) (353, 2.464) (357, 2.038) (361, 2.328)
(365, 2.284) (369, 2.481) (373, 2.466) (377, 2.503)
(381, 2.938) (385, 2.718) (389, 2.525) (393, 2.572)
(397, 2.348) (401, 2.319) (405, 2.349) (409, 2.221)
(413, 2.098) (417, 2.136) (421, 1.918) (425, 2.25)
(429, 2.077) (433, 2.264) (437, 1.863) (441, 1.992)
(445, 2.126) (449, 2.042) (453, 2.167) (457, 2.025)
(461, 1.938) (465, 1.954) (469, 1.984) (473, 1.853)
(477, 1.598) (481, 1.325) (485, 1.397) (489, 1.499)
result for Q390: 2.47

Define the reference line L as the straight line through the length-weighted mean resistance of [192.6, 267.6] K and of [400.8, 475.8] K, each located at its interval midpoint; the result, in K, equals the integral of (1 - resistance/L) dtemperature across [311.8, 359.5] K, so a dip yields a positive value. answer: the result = -4.72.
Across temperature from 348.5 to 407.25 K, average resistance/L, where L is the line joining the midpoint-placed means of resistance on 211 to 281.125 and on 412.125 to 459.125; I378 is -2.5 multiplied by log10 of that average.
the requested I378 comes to -0.21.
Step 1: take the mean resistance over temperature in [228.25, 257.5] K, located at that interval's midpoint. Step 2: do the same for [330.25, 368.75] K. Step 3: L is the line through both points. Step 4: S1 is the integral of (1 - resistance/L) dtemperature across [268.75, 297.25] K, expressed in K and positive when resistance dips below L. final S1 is -3.62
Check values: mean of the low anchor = 1.56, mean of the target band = 2.02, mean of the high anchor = 2.17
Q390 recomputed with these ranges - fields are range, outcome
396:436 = 2.19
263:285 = 2.07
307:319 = 2.06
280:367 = 2.1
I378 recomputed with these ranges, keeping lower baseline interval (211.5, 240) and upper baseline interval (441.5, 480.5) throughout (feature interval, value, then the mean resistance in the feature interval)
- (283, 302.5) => -0.18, 2.02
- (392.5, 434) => -0.18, 2.22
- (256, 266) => -0.19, 1.98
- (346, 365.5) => -0.23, 2.22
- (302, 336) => -0.20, 2.09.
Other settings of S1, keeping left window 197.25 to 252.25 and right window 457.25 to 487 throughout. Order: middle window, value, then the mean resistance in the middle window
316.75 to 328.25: -2.83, 2.14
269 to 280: -2.21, 2.06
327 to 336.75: -1.96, 2.06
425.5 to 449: -4.61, 2.07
